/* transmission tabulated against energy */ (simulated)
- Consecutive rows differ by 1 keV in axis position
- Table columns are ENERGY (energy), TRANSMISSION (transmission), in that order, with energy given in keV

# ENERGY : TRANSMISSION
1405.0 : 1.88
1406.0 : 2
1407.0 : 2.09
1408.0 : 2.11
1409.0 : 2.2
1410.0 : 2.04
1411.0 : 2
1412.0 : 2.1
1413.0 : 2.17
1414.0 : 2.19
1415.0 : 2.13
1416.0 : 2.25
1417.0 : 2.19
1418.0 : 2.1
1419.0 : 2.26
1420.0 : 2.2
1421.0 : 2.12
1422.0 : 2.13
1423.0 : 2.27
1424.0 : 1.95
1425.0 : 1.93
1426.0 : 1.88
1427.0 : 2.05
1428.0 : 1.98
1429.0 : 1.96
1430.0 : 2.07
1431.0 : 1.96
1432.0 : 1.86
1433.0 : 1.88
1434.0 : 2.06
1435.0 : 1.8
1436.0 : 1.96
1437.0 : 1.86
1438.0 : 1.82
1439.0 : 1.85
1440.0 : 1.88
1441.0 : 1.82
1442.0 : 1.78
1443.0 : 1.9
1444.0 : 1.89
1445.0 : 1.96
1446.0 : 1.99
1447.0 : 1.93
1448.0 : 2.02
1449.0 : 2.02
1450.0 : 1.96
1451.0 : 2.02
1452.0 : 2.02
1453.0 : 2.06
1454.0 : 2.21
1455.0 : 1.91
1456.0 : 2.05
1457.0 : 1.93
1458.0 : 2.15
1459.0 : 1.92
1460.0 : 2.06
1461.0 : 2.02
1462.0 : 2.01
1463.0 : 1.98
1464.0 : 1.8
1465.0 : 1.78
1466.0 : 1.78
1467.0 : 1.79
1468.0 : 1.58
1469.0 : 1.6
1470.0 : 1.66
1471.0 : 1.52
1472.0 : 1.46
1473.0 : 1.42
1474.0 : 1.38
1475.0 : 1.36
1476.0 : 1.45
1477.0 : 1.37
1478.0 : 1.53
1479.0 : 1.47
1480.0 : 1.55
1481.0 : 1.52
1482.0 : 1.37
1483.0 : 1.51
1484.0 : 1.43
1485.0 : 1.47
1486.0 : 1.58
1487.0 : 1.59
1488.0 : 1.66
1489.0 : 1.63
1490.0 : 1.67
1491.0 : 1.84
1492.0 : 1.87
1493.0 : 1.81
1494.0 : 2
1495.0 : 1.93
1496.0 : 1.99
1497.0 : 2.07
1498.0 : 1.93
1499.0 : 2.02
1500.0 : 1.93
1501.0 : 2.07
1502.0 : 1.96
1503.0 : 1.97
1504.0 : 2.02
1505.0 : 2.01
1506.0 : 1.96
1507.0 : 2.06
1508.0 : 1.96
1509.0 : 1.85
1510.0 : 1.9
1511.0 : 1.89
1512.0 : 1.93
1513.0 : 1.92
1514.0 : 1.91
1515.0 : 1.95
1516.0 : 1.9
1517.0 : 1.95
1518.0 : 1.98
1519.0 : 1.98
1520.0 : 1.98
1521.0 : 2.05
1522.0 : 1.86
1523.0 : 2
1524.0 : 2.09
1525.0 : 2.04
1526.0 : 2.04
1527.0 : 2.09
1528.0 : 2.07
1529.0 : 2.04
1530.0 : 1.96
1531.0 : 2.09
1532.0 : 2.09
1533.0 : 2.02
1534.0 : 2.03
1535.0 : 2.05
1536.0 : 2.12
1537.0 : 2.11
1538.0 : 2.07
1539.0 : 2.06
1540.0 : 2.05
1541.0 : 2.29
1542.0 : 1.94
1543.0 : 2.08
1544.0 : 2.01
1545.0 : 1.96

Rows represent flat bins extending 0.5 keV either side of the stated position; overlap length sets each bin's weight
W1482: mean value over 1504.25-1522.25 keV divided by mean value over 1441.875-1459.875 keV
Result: 1.0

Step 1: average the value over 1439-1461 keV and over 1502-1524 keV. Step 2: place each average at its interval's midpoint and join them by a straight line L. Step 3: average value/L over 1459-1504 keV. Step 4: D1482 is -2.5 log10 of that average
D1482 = 0.145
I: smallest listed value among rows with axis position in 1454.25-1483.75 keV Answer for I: 1.36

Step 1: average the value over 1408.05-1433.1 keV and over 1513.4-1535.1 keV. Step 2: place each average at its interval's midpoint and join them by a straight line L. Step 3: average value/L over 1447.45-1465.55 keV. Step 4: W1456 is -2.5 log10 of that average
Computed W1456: 0.03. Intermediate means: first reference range 2.08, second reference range 2.01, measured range 1.99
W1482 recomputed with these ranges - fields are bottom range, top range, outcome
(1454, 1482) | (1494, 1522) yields 1.15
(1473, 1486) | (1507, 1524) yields 1.34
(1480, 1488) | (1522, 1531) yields 1.35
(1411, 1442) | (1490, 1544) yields 0.99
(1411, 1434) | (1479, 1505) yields 0.86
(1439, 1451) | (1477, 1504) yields 0.91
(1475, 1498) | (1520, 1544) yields 1.24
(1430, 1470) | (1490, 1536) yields 1.03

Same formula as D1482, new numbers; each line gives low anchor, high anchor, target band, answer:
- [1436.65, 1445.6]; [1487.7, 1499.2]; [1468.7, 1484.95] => 0.26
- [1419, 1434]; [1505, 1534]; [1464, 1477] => 0.27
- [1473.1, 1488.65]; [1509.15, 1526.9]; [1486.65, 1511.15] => -0.11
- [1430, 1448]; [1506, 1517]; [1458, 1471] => 0.05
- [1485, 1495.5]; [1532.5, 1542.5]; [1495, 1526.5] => -0.05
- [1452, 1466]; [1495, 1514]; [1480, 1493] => 0.23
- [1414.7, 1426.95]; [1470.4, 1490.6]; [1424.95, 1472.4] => -0.05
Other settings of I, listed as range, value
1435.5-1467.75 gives 1.78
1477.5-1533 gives 1.37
